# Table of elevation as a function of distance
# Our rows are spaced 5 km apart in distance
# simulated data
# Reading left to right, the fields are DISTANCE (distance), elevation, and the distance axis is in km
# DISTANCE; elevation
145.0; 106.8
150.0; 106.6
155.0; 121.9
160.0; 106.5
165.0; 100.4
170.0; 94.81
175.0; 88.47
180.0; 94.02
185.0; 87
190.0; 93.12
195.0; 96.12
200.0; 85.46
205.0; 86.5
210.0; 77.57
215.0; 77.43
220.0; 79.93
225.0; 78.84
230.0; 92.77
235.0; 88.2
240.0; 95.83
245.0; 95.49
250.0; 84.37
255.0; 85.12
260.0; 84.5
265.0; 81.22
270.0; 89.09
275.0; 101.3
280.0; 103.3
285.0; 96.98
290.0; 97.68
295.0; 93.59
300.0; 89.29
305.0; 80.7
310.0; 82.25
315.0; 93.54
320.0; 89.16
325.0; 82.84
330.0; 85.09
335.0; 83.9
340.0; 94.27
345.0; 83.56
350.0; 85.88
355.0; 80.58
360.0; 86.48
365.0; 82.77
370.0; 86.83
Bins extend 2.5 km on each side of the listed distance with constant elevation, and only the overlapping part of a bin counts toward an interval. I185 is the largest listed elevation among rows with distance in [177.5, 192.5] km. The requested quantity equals 94.02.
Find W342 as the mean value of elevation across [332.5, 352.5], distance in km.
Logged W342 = 86.9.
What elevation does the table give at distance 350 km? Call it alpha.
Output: 85.88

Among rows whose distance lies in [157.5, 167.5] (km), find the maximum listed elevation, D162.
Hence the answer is 106.5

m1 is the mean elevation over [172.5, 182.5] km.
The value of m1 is 91.2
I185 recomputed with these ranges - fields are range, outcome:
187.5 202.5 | 96.12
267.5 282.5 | 103.3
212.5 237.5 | 92.77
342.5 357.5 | 85.88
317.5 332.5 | 89.16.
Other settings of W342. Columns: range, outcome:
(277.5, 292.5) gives 99.3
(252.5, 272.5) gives 85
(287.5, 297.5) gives 95.6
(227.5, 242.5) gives 92.3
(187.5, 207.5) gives 90.3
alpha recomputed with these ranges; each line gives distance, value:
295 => 93.59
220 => 79.93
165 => 100.4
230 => 92.77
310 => 82.25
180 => 94.02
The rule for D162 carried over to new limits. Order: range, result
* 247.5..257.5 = 85.12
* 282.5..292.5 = 97.68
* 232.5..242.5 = 95.83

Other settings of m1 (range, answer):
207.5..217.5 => 77.5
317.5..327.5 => 86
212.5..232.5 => 82.2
